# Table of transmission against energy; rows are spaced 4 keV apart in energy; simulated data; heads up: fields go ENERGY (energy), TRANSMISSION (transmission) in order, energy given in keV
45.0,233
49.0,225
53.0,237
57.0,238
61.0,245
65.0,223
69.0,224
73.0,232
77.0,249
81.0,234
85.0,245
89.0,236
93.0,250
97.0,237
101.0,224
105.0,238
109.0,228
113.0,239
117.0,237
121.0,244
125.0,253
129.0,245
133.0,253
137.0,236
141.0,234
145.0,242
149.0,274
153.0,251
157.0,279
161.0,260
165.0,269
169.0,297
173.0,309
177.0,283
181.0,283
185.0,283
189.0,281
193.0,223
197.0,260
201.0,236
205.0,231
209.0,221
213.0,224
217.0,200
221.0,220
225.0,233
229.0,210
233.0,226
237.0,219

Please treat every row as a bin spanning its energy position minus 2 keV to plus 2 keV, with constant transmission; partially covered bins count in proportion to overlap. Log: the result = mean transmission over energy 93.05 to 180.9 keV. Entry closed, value 254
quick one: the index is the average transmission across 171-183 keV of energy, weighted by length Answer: 292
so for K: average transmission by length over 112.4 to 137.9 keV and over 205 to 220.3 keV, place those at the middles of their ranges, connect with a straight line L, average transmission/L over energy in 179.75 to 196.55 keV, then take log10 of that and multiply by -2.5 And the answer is -0.18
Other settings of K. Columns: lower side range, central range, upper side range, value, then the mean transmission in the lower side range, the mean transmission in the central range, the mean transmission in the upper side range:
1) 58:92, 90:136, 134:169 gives 0.03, 236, 241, 258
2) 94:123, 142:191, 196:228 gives -0.19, 236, 275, 227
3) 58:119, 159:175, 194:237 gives -0.23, 236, 284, 226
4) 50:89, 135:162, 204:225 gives -0.12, 236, 253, 220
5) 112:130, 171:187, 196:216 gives -0.22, 244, 290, 231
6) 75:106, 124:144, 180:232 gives -0.02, 239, 244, 238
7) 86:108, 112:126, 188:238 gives -0.03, 237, 243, 229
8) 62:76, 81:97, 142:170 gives -0.02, 229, 242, 265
